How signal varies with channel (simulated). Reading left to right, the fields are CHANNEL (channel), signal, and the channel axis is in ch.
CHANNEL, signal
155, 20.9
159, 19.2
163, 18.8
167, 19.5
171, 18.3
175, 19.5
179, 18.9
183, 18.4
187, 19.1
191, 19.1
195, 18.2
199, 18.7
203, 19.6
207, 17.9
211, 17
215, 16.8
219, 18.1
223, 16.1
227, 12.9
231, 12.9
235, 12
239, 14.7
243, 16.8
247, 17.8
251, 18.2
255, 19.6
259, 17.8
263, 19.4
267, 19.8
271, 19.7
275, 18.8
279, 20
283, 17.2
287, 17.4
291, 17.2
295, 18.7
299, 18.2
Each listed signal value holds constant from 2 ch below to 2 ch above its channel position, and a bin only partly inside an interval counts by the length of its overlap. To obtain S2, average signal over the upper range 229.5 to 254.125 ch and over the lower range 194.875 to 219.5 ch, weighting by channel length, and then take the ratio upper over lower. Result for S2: 0.87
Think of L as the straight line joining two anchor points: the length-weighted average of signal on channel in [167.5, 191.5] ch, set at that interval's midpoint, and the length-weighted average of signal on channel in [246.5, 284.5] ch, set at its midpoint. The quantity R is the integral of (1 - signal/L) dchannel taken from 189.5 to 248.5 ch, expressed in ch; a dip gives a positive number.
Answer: 7.37 ch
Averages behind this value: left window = 18.9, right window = 18.9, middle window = 16.5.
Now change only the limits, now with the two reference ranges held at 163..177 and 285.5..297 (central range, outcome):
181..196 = 0.1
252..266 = -0.6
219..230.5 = 2.2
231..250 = 3.2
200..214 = 0.4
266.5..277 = -0.8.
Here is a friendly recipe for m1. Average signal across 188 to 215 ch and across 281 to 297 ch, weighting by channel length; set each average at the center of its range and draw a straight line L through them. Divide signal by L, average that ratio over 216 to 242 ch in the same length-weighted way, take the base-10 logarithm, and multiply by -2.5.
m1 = 0.23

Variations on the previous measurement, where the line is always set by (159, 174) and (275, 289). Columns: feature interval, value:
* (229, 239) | 0.40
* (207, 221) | 0.08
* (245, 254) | 0.02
